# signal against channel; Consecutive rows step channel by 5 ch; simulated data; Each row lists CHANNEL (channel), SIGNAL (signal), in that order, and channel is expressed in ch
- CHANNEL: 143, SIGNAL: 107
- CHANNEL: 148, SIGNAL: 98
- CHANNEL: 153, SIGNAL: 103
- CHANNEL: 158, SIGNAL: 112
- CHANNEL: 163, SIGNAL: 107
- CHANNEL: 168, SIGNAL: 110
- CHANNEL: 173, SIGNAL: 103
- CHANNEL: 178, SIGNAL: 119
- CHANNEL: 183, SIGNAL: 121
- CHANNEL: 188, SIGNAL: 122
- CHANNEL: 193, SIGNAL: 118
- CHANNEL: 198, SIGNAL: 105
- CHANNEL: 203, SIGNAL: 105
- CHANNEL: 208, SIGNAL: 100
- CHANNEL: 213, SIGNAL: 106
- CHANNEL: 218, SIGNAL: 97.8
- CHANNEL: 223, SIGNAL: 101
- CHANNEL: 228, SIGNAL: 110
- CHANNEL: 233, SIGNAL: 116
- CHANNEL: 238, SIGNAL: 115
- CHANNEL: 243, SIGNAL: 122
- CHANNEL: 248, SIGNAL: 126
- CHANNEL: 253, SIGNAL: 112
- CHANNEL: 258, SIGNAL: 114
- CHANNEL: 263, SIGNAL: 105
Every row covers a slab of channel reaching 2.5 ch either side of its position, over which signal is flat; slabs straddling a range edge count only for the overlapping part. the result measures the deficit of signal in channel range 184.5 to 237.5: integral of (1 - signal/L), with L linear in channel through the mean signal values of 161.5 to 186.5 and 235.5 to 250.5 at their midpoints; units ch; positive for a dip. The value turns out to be 3.8 ch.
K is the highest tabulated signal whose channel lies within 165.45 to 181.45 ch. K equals 119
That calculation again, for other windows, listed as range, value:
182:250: 126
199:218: 106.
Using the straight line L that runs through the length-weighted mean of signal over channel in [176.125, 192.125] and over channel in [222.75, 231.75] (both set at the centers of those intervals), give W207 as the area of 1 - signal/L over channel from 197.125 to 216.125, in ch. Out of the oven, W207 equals 1.7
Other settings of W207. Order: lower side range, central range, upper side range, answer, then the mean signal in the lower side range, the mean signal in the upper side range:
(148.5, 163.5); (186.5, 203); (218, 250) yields -0.5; 106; 113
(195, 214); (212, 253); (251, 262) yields -1.3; 104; 112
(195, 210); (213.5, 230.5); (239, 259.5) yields 1.0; 104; 118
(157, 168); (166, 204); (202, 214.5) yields -2.5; 109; 103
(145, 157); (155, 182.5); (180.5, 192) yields 0.2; 102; 121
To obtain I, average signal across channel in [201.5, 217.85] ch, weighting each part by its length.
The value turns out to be 103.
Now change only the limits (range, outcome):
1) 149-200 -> 112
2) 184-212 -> 110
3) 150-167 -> 107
